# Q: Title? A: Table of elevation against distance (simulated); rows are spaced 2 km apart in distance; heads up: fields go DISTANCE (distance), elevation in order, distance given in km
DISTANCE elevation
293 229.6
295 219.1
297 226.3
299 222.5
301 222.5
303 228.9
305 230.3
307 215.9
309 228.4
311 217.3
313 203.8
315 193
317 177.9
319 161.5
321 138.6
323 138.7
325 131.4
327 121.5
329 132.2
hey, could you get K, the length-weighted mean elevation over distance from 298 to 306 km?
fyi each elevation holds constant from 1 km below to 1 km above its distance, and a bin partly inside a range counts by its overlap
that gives 226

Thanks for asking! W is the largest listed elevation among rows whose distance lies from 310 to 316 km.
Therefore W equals 217.3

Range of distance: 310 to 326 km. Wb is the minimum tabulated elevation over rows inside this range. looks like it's 131.4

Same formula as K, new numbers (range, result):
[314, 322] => 168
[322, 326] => 135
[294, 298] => 223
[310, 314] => 211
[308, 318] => 204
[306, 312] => 221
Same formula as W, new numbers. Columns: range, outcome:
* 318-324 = 161.5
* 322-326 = 138.7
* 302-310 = 230.3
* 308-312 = 228.4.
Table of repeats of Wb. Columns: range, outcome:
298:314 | 203.8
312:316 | 193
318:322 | 138.6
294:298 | 219.1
